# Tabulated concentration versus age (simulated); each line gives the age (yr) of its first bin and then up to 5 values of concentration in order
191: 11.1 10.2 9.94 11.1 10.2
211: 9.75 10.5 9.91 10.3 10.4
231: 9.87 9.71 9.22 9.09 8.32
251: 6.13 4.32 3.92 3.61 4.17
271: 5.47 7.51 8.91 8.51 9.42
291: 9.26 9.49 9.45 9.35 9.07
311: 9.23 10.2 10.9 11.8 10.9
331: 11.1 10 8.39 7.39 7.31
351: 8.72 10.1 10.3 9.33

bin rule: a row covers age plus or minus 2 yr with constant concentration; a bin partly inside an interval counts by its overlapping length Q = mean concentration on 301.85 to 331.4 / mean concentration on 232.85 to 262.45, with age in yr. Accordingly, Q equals 1.46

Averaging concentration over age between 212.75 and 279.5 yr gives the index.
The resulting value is 7.71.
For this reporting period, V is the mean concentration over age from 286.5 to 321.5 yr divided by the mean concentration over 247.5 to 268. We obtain 2.04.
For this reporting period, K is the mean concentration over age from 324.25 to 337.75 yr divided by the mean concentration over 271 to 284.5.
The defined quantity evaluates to 1.3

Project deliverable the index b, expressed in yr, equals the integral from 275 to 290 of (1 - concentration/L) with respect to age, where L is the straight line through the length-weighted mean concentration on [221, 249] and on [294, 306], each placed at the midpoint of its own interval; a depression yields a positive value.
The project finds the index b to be 1.1 yr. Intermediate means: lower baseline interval 9.56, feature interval 8.78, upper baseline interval 9.39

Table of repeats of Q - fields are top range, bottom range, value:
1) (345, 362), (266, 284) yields 1.31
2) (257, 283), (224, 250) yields 0.62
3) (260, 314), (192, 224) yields 0.77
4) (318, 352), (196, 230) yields 0.94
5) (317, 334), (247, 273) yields 2.27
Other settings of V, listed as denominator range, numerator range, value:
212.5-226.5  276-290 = 0.87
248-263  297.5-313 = 1.90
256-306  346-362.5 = 1.25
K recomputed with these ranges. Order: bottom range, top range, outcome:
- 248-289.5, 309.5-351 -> 1.54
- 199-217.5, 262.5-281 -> 0.59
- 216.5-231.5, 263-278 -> 0.56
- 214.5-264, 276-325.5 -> 1.18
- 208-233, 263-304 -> 0.78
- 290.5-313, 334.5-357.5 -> 0.92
